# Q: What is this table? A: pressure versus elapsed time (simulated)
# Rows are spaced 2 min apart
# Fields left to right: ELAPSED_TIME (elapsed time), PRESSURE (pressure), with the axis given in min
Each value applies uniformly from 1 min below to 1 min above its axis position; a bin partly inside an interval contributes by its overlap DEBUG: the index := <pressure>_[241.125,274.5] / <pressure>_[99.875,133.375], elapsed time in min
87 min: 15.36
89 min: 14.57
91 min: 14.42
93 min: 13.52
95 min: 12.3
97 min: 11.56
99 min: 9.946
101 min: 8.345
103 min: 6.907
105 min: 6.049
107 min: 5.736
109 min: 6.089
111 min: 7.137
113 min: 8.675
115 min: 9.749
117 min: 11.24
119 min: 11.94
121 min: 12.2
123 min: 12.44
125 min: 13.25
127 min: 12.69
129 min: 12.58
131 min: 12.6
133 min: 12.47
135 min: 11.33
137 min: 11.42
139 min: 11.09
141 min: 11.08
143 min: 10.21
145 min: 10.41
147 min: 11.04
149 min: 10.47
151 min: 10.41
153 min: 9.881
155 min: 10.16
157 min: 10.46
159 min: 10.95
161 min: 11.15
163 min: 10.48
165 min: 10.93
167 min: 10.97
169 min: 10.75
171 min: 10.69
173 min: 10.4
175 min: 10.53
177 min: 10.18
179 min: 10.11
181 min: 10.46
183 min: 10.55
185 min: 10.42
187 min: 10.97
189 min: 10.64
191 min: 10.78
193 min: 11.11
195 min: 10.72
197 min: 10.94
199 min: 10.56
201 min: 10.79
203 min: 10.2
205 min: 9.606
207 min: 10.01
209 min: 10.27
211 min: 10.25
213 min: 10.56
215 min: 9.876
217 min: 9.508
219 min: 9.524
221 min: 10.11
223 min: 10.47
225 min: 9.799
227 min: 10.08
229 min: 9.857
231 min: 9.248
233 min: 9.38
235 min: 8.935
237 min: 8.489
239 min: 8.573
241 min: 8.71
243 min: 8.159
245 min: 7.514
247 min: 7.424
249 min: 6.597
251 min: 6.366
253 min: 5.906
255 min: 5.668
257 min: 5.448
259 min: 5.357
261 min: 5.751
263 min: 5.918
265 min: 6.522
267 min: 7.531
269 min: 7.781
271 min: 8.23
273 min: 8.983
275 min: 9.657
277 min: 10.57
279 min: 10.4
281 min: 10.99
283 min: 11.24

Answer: 0.69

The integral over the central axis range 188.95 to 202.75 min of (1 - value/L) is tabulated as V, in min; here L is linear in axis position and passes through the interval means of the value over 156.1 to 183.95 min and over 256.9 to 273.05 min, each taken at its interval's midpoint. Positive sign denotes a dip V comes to -1.7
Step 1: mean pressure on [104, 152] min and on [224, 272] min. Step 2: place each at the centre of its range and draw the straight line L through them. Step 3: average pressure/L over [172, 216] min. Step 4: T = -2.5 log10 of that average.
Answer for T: -0.17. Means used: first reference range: 10.5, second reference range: 7.64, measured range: 10.5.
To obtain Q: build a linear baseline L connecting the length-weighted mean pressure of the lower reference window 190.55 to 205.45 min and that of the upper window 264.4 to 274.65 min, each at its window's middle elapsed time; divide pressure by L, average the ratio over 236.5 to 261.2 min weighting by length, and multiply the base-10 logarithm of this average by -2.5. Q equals 0.26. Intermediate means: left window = 10.6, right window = 7.98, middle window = 6.93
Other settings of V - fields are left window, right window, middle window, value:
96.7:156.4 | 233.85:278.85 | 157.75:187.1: -4.1 min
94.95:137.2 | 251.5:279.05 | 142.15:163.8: -2.3 min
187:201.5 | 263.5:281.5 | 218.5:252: 3.5 min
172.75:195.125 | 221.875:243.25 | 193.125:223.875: -1.0 min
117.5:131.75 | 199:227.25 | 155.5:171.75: 0.9 min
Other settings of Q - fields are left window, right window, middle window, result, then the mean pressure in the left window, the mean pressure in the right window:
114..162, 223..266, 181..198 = -0.13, 11.3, 7.67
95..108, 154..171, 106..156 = -0.12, 8.41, 10.7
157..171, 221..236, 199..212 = -0.01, 10.8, 9.71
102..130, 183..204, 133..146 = -0.10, 9.76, 10.7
